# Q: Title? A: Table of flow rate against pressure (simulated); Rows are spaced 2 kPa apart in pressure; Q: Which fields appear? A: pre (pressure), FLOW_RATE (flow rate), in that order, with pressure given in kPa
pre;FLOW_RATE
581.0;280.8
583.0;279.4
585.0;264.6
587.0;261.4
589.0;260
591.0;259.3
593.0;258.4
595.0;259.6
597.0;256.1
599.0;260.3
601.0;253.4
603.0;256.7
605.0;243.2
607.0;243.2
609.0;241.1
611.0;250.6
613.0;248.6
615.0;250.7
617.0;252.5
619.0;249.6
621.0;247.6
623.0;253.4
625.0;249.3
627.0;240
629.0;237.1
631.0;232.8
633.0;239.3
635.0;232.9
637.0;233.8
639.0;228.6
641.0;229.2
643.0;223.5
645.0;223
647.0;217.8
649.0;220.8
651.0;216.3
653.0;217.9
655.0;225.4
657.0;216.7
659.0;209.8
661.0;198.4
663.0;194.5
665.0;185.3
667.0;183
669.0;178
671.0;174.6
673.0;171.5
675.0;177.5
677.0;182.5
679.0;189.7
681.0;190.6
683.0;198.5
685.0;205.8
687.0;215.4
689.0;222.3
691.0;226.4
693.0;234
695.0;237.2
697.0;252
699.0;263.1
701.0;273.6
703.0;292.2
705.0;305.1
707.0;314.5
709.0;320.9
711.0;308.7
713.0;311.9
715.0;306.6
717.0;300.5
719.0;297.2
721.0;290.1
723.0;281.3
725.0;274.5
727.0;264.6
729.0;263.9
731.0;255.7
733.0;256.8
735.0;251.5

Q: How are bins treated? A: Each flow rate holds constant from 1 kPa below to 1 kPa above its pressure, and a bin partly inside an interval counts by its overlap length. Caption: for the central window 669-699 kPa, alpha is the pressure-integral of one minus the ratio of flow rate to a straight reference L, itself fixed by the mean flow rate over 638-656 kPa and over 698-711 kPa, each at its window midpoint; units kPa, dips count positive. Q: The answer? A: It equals 7.1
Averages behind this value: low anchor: 222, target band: 207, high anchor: 296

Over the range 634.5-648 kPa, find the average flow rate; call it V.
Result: 227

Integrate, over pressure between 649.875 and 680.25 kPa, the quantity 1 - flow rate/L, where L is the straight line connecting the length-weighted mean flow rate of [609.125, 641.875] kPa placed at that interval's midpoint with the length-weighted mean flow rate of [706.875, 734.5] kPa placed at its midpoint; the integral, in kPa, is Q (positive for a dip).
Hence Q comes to 7.7 kPa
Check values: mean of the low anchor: 242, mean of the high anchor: 288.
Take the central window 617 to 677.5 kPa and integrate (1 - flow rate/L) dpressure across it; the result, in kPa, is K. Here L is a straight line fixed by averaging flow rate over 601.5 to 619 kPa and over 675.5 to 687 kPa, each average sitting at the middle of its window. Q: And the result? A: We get 1.07 kPa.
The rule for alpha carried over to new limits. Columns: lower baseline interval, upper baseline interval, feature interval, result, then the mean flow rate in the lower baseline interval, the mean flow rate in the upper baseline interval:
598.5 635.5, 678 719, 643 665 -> 3.4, 246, 259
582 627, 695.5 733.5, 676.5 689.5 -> 3.6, 254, 286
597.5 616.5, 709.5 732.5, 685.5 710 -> 1.6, 250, 287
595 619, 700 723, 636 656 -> 3.4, 251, 301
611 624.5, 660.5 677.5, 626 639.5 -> -0.3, 250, 182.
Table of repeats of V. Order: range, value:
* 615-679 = 218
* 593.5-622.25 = 251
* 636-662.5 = 220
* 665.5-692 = 193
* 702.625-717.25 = 309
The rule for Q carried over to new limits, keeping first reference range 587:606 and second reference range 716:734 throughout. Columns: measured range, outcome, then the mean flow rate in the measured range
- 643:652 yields 1.5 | 220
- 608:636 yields 1.7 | 245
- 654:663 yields 1.9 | 211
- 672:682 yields 3.2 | 182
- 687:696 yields 1.4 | 228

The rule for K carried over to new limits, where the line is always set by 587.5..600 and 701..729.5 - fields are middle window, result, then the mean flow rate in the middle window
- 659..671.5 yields 4.11 kPa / 188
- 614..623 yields 0.54 kPa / 250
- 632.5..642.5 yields 1.47 kPa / 232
